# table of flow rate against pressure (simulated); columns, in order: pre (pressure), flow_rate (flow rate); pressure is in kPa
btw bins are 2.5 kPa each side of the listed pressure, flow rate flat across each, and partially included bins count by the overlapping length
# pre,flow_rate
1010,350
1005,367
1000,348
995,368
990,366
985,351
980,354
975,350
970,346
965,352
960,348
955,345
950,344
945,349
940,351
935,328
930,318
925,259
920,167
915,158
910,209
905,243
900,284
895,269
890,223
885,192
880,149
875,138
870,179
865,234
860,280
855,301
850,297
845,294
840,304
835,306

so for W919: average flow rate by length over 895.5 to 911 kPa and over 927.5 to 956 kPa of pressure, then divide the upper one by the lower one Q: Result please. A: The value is 1.3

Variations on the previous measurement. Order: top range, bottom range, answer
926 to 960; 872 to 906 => 1.58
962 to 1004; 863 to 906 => 1.68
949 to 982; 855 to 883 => 1.70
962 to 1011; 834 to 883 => 1.45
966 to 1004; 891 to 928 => 1.56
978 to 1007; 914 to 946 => 1.29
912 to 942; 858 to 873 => 1.15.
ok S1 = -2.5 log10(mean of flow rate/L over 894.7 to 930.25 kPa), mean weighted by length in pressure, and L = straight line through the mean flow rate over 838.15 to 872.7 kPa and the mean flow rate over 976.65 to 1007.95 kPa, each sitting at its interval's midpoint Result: 0.30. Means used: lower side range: 268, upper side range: 359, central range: 231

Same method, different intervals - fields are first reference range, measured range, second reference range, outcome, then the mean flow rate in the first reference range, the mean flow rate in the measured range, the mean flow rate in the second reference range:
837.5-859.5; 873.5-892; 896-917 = 0.40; 297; 176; 228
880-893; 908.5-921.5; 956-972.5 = 0.39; 199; 176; 348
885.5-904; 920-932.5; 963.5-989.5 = 0.10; 250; 264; 352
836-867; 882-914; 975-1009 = 0.32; 287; 232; 358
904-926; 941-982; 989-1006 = -0.20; 201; 349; 362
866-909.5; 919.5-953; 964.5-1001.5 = -0.09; 210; 311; 355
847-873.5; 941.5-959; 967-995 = -0.06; 254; 346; 355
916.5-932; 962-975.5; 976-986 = -0.07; 240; 349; 352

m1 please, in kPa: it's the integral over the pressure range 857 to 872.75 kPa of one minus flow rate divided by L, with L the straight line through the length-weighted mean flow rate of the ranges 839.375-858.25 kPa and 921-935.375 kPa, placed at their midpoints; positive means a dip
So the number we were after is 3.38 kPa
